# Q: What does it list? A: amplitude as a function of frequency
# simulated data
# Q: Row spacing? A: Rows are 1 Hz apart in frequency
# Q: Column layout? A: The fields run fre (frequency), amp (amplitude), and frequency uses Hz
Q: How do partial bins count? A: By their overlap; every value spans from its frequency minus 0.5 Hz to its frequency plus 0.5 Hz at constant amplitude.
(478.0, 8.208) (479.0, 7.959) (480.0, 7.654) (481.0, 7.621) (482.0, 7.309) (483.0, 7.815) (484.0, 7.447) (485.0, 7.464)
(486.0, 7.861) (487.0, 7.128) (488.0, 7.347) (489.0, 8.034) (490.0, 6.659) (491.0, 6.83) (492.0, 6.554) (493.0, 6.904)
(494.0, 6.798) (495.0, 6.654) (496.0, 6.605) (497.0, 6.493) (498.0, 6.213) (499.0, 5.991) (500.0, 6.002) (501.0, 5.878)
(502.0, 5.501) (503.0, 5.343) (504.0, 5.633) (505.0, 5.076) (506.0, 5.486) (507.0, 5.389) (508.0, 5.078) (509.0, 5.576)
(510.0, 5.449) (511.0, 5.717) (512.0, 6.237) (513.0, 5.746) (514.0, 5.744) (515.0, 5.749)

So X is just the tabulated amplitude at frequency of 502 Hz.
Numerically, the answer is 5.501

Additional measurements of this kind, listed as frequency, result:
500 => 6.002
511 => 5.717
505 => 5.076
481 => 7.621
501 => 5.878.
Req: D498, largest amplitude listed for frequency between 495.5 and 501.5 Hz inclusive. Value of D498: 6.605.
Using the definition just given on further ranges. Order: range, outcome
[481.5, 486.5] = 7.861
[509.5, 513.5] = 6.237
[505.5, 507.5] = 5.486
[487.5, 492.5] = 8.034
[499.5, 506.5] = 6.002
